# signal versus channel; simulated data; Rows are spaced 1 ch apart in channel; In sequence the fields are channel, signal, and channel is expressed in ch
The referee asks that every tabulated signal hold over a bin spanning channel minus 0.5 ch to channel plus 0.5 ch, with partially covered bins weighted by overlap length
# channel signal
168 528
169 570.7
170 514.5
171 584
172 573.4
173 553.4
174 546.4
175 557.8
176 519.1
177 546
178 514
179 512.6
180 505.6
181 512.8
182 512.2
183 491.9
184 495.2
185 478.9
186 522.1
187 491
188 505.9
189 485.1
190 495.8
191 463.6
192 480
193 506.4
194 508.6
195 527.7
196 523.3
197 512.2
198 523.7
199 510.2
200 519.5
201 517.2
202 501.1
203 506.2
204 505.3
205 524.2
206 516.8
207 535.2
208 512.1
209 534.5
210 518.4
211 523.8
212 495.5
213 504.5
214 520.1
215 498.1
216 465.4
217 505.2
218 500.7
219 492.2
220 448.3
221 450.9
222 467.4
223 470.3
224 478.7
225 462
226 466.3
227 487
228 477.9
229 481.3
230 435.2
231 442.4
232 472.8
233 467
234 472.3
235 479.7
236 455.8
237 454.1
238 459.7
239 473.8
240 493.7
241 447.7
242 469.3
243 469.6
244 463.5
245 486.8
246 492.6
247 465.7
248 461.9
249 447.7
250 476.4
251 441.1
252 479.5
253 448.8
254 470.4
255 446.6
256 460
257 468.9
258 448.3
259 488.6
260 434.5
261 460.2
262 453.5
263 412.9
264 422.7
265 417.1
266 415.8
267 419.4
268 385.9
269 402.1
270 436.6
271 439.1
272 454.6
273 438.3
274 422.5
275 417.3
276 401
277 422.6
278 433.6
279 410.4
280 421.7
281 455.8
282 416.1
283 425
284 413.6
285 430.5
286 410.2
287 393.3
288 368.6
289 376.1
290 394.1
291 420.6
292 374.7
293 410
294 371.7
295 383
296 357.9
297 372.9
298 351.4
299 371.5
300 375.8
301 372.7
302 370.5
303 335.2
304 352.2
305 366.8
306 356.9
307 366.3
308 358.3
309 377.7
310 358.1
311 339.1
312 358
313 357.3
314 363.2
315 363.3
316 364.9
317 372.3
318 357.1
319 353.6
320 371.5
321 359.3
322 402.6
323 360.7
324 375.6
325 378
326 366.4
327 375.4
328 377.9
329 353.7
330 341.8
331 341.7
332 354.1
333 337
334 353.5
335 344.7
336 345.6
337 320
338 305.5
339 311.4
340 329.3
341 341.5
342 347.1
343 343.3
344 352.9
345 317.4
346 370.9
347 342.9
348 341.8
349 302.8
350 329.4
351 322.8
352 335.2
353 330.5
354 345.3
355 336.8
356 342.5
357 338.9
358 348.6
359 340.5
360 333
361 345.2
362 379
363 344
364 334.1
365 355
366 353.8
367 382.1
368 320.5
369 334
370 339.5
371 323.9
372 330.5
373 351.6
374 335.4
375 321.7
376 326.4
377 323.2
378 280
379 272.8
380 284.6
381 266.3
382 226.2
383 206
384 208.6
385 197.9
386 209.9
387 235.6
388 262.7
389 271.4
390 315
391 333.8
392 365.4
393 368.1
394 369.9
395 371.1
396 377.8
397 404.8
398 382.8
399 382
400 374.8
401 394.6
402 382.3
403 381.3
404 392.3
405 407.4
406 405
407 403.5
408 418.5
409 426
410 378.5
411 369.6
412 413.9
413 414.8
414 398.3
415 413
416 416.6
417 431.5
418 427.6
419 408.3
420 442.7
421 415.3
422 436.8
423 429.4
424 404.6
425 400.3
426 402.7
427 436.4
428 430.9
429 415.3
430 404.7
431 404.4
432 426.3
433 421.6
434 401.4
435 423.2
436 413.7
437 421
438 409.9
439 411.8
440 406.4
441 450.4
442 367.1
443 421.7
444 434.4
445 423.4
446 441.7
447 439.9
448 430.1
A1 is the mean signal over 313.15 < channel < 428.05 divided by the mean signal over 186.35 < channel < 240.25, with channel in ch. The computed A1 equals 0.72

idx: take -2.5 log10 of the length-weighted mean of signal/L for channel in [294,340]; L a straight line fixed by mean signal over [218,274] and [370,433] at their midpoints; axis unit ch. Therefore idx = 0.16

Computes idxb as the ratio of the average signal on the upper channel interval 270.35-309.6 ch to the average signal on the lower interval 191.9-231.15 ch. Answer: 0.79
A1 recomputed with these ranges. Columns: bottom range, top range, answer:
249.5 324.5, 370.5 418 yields 0.86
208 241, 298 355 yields 0.73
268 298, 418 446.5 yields 1.02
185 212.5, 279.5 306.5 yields 0.76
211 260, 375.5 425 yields 0.76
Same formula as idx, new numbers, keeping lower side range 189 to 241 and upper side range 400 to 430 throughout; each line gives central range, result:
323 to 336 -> 0.235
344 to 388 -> 0.336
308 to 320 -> 0.241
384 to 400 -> 0.287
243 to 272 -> 0.059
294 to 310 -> 0.241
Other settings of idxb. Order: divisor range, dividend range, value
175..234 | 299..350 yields 0.71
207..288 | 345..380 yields 0.73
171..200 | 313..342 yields 0.69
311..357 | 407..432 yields 1.19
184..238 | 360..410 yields 0.68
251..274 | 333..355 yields 0.76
